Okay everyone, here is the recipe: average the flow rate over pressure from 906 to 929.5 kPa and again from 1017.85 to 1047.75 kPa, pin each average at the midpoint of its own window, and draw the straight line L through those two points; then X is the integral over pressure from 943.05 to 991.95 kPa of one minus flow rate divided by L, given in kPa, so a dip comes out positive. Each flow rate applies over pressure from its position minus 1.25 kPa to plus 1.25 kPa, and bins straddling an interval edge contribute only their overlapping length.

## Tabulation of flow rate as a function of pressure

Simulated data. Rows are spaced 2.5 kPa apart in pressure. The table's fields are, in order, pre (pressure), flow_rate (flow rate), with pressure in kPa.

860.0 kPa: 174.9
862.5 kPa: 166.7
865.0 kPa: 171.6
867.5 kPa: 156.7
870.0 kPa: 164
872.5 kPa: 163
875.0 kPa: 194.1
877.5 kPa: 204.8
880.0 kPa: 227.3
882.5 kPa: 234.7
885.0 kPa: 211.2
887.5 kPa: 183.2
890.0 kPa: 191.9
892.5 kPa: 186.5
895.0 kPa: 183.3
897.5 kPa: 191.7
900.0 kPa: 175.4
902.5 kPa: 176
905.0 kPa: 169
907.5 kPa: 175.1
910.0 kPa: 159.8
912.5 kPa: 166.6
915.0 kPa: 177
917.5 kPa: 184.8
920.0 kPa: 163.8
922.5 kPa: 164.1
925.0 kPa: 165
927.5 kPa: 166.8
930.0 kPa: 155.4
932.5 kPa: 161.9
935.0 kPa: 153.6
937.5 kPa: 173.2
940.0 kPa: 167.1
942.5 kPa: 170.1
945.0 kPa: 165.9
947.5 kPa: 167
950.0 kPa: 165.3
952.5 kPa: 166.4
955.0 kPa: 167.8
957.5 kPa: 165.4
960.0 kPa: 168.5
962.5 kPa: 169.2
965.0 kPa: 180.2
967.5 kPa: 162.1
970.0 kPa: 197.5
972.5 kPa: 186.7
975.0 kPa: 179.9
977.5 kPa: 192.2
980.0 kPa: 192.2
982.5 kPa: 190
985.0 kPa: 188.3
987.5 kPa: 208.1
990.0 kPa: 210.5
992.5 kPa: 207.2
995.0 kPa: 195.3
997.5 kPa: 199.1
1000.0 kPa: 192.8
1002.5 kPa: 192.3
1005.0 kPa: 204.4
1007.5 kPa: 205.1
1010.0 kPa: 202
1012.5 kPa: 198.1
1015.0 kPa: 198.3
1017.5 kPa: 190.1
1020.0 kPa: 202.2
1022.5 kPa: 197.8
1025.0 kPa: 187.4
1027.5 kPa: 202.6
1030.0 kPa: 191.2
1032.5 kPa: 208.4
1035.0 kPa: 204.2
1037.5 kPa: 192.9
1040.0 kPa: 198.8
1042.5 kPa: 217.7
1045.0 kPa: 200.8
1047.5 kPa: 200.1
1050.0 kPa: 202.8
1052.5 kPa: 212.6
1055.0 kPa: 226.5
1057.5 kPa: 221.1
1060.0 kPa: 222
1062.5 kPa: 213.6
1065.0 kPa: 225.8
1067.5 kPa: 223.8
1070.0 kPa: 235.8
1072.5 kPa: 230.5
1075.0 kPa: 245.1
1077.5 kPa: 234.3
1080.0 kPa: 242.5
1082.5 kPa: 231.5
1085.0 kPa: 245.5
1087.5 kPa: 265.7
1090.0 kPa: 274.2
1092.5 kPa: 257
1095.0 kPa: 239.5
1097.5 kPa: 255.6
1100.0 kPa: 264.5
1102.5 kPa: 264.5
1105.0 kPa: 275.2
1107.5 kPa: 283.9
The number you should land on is 0.56 kPa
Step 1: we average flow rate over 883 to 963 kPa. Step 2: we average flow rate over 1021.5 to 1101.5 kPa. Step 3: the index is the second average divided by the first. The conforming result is 1.3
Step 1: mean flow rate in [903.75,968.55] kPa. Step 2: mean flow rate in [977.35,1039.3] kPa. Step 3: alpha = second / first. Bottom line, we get 1.18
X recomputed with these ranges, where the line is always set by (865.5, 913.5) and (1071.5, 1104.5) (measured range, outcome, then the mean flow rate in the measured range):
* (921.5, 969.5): 8.7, 167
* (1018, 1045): 3.7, 200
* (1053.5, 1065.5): 1.0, 221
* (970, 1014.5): 4.5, 197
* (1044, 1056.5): 1.5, 209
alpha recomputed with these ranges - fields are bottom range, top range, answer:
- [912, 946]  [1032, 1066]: 1.26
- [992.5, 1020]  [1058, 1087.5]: 1.17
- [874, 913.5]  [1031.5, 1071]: 1.12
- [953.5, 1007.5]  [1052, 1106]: 1.28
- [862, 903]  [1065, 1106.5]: 1.32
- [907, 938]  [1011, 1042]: 1.19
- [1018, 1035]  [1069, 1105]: 1.26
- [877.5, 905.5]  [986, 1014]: 1.03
